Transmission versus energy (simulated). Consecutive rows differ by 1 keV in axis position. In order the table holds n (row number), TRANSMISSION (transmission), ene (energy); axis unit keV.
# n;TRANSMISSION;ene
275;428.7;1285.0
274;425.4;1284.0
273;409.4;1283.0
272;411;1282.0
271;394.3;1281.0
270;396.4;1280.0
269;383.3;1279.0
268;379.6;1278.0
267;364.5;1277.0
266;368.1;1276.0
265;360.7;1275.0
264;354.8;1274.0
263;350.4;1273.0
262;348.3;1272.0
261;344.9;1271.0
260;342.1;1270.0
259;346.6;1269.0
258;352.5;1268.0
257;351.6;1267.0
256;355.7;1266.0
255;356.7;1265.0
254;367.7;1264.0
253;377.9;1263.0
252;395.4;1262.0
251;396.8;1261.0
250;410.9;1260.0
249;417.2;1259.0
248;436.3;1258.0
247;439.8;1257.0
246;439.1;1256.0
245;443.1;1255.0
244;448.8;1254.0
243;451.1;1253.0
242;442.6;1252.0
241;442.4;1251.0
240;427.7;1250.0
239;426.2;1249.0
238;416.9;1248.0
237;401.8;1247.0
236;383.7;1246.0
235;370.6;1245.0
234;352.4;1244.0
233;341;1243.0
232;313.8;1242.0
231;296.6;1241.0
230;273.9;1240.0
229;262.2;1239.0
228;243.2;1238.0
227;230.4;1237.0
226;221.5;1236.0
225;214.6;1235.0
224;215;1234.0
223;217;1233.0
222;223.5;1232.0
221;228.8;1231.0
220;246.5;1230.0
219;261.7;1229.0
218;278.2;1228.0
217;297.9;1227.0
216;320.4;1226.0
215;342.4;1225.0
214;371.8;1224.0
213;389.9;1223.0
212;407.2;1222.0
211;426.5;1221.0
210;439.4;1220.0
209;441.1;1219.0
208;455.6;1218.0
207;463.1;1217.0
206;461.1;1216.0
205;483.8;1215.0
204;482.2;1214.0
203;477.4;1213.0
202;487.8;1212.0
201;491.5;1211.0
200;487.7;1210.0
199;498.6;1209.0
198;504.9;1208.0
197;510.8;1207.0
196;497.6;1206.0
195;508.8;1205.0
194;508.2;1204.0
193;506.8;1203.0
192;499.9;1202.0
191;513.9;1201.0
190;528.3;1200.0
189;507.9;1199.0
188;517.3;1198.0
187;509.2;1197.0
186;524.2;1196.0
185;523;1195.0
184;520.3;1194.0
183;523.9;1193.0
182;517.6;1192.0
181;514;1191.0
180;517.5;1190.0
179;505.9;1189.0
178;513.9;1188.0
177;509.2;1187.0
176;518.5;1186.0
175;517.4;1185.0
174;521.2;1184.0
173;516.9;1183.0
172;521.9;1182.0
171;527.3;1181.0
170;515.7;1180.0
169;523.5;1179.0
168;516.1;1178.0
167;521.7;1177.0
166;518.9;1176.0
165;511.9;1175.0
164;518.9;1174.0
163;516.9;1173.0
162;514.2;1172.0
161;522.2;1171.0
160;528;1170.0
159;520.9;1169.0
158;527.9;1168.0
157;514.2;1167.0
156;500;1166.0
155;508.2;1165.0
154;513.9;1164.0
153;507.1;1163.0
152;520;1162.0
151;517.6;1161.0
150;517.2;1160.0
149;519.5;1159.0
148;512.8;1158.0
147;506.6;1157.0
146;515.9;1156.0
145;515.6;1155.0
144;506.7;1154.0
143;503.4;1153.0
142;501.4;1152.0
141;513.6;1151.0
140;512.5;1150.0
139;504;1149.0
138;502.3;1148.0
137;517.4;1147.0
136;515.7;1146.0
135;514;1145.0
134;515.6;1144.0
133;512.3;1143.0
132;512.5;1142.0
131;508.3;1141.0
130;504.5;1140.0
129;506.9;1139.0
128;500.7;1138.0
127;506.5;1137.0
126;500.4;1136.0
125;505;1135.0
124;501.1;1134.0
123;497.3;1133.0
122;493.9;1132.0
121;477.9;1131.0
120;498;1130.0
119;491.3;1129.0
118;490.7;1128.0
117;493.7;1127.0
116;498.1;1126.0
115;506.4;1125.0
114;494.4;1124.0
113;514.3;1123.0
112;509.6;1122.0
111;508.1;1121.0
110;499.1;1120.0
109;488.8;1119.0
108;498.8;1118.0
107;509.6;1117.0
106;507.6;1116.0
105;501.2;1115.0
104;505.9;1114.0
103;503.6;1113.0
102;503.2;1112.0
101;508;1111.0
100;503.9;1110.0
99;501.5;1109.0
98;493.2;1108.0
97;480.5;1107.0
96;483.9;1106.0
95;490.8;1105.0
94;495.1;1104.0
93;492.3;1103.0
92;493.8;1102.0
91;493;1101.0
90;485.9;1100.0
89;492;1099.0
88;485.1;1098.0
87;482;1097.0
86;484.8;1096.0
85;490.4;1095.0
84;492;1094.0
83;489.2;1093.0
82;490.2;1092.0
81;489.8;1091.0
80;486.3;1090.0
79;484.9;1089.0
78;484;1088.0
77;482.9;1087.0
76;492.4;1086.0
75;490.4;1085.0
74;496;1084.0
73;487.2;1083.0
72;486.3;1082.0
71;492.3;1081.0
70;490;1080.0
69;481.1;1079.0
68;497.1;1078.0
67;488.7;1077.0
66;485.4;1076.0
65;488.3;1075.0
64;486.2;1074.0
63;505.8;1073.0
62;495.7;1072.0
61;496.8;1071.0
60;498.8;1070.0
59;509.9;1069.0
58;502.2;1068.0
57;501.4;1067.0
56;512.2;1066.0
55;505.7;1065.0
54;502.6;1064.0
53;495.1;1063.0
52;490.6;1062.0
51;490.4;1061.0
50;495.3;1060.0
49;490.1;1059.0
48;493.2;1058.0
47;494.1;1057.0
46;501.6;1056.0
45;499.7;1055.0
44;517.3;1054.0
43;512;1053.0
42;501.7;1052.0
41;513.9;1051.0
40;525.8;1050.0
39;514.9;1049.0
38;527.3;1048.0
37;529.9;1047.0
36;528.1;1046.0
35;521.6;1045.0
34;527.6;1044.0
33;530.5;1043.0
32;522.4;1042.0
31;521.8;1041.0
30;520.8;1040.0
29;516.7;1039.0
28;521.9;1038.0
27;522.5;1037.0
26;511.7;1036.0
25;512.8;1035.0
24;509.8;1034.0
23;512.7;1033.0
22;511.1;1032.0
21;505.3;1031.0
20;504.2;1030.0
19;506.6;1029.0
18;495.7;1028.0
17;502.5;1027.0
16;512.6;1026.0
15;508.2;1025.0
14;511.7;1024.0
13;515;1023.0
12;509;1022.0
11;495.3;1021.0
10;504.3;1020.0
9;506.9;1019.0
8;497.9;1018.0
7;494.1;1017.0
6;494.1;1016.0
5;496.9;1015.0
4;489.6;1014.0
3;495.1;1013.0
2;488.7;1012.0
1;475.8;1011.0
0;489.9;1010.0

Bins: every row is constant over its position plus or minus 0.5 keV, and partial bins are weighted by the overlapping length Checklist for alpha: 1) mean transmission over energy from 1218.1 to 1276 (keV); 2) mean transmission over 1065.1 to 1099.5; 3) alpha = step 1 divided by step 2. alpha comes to 0.72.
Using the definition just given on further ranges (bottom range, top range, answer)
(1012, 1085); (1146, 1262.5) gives 0.89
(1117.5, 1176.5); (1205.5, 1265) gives 0.75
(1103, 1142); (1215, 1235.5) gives 0.68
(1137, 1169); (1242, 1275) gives 0.76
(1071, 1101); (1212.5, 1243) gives 0.68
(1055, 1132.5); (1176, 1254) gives 0.86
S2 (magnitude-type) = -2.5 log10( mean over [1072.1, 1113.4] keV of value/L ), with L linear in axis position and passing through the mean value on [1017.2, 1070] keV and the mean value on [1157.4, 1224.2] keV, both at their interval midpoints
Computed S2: 0.03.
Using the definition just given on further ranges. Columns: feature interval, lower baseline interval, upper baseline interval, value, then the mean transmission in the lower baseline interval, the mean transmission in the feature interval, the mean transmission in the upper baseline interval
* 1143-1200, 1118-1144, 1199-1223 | -0.05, 501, 515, 480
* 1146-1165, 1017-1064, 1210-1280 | -0.19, 510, 512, 369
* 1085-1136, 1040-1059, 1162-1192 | 0.05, 515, 495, 517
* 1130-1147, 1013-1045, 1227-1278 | -0.17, 509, 505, 347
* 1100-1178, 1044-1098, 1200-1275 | -0.12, 498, 506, 386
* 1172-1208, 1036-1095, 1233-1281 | -0.25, 502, 515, 362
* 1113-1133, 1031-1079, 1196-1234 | -0.06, 507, 499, 425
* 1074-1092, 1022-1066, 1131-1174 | 0.05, 511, 488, 511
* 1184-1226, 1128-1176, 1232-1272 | -0.13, 510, 484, 356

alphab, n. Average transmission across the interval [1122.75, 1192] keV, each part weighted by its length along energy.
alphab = 511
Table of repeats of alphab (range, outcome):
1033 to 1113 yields 500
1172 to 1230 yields 478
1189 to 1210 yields 512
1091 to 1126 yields 496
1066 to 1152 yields 497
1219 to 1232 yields 334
